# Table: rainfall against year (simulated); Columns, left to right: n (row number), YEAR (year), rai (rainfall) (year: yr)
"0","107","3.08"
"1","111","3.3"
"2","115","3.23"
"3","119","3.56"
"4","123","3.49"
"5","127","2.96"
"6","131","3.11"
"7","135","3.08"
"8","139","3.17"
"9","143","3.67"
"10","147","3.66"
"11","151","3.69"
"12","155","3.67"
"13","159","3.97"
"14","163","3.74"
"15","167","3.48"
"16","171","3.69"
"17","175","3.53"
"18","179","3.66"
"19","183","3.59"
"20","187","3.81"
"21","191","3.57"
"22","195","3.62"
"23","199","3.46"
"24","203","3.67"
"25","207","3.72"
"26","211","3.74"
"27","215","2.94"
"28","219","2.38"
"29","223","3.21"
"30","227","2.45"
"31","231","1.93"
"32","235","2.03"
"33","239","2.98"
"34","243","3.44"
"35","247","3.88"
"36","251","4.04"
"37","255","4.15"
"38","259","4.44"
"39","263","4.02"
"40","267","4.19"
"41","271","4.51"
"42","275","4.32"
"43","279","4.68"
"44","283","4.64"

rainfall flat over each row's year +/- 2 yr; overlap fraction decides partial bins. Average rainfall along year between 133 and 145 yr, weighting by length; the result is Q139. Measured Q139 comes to 3.31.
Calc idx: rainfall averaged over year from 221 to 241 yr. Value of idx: 2.52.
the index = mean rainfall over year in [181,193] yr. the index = 3.66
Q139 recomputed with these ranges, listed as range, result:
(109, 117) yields 3.26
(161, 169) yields 3.61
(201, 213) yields 3.71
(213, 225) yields 2.84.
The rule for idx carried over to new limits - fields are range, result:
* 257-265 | 4.23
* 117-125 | 3.53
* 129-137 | 3.09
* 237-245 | 3.21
